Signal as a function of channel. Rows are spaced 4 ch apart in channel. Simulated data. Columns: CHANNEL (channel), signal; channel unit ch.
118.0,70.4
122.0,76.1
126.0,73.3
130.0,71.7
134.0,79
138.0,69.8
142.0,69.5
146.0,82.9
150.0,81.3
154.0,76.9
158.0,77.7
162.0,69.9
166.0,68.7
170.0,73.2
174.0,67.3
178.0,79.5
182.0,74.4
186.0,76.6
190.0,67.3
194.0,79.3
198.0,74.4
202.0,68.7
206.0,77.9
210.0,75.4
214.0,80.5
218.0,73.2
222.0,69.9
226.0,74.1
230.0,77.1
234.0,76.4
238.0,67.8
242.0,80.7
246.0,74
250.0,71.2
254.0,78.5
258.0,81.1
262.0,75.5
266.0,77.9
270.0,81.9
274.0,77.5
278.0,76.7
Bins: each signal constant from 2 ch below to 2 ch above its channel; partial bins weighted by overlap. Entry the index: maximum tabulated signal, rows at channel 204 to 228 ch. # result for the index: 80.5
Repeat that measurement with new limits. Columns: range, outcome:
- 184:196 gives 79.3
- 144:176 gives 82.9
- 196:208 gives 77.9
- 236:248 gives 80.7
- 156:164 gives 77.7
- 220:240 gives 77.1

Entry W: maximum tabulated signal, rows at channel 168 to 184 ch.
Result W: 79.5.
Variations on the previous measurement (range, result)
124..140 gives 79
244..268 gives 81.1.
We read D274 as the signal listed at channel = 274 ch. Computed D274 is 77.5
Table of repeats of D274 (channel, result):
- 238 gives 67.8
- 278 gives 76.7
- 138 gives 69.8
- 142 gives 69.5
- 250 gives 71.2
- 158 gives 77.7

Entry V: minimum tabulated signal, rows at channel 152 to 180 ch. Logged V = 67.3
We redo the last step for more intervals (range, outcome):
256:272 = 75.5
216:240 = 67.8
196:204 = 68.7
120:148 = 69.5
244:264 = 71.2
